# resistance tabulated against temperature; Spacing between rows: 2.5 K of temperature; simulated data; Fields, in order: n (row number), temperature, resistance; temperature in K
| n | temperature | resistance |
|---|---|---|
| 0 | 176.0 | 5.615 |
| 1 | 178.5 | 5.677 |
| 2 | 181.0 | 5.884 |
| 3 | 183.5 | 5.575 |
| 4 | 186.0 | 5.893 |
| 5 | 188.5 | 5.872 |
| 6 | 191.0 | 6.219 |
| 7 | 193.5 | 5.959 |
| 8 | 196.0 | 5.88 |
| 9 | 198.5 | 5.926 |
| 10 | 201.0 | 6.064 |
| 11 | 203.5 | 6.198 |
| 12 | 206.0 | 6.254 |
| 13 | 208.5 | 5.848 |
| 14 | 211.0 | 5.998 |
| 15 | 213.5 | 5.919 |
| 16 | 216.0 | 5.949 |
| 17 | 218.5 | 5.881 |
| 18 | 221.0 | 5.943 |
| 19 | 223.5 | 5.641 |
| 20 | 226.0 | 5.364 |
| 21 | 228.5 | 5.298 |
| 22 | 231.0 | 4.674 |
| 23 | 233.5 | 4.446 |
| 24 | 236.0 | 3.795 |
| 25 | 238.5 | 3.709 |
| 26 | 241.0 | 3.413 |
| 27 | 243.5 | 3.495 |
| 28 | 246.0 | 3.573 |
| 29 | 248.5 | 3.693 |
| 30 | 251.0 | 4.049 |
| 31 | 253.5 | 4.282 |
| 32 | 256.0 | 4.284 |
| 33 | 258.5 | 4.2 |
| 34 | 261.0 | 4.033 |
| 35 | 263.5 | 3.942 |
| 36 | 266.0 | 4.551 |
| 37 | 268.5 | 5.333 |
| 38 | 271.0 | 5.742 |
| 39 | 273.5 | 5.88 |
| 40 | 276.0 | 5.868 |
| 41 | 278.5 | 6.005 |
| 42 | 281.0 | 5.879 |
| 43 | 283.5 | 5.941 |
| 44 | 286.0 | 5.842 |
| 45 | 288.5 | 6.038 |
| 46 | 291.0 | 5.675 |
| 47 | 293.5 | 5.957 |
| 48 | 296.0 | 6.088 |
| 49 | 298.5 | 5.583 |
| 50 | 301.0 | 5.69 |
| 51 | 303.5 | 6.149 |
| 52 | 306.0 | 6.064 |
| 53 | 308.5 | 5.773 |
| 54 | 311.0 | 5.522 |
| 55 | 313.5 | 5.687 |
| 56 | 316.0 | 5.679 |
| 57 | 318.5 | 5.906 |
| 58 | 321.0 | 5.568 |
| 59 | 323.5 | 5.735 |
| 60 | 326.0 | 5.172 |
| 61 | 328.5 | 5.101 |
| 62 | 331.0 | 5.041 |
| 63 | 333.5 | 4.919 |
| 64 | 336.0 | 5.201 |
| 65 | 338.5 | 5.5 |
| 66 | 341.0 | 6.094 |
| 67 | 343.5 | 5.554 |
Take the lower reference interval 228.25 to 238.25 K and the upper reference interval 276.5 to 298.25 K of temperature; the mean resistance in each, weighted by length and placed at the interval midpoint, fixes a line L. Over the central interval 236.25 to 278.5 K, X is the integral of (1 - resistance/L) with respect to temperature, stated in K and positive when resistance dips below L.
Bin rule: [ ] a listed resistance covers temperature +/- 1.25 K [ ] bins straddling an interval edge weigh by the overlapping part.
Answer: 5.7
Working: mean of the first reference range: 4.39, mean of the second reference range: 5.91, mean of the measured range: 4.41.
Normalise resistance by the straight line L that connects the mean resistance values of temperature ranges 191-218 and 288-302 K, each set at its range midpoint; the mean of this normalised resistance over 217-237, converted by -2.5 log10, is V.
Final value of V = 0.158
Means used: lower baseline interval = 6.01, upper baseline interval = 5.83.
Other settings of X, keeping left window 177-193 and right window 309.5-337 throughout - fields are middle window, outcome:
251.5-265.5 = 3.6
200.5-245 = 4.3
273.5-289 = -1.0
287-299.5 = -0.8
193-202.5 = -0.2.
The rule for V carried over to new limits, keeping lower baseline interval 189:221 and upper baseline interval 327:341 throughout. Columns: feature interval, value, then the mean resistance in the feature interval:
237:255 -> 0.465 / 3.75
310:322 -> -0.066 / 5.68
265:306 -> -0.050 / 5.78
